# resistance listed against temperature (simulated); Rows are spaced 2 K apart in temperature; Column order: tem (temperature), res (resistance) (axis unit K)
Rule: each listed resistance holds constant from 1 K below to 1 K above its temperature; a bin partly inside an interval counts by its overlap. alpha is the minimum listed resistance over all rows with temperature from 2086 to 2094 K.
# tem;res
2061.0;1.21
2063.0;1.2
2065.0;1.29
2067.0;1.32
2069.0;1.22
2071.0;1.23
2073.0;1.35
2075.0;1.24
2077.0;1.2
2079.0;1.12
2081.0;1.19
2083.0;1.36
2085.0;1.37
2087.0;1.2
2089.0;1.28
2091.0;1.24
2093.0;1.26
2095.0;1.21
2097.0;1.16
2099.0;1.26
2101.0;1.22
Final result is 1.2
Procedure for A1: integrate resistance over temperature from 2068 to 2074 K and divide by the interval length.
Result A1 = 1.27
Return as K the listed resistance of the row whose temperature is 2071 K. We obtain 1.23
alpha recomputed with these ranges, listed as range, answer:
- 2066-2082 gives 1.12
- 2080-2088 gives 1.19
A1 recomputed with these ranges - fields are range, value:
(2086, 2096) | 1.24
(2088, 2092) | 1.26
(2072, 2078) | 1.26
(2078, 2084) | 1.22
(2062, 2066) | 1.25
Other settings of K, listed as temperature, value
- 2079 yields 1.12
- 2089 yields 1.28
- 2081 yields 1.19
